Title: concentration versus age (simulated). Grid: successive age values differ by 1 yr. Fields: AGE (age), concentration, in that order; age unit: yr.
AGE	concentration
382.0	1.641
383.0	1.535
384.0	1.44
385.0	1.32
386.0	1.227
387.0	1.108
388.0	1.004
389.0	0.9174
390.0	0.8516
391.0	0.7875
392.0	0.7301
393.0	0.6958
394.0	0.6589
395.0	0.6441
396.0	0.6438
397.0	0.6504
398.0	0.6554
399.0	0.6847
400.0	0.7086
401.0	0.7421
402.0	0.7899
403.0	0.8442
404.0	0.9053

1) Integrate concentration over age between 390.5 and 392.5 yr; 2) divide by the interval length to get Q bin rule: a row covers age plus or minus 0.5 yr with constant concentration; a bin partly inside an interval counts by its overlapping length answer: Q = 0.759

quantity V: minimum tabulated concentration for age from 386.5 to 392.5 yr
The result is 0.7301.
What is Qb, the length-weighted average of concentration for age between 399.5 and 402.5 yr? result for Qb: 0.747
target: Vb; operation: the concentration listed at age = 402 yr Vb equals 0.7899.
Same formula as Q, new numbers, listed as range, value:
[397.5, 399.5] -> 0.67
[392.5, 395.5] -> 0.666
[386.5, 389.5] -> 1.01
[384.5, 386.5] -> 1.27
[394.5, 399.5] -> 0.656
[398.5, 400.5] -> 0.697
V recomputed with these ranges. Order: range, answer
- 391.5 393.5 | 0.6958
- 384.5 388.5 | 1.004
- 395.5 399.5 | 0.6438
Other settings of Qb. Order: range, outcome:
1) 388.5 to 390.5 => 0.885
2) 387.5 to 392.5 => 0.858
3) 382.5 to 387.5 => 1.33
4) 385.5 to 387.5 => 1.17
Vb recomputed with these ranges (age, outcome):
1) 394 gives 0.6589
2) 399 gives 0.6847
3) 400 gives 0.7086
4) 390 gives 0.8516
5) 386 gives 1.227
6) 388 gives 1.004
